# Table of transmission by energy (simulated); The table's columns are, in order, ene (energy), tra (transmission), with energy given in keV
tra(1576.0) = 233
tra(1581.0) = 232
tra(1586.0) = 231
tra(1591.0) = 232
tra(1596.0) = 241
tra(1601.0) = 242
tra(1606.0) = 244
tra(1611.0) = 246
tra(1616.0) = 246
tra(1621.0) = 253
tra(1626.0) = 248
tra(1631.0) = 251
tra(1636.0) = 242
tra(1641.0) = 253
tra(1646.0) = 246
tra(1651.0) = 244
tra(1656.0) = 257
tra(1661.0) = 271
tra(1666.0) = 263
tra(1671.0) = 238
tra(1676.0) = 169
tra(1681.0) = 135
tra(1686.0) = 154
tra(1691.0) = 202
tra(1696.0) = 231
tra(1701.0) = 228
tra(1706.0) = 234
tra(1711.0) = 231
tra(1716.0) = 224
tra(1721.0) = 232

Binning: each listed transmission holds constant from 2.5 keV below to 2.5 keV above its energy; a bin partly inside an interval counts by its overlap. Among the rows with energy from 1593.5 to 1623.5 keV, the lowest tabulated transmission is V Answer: 241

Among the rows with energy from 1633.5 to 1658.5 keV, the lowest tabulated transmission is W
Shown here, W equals 242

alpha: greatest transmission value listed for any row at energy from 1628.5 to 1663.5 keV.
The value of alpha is 271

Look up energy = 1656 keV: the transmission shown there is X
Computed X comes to 257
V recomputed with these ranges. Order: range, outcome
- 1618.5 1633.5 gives 248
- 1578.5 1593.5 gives 231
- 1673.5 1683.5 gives 135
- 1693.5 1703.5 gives 228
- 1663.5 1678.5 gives 169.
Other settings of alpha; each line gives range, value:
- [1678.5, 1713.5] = 234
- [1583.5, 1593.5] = 232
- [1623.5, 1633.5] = 251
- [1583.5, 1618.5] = 246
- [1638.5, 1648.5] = 253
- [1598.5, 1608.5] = 244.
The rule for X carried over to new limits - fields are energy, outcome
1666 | 263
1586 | 231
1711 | 231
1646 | 246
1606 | 244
